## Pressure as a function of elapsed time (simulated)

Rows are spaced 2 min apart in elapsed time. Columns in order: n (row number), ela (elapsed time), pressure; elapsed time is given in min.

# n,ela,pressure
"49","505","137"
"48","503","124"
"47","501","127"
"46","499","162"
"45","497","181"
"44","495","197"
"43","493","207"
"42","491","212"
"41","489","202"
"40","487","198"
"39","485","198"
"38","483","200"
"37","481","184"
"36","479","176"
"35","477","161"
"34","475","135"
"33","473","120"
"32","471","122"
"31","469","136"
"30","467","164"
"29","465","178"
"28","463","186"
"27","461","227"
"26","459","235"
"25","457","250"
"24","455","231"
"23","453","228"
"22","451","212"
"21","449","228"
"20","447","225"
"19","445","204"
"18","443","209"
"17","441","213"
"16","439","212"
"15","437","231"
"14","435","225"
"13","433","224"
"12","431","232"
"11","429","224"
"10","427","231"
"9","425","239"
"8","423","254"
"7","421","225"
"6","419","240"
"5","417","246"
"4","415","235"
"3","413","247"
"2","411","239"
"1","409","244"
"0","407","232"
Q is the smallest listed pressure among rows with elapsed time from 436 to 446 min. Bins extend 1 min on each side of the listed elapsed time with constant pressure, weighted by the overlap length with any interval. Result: 204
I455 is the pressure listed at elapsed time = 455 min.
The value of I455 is 231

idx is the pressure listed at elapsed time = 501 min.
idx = 127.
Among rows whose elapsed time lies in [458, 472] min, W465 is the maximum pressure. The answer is 235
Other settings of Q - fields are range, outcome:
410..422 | 225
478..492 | 176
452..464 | 186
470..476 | 120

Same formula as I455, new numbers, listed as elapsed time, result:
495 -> 197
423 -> 254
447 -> 225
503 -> 124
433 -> 224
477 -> 161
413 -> 247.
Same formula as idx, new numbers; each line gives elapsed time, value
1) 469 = 136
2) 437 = 231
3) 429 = 224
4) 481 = 184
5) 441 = 213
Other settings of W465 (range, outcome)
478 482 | 184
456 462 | 250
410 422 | 247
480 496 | 212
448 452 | 228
